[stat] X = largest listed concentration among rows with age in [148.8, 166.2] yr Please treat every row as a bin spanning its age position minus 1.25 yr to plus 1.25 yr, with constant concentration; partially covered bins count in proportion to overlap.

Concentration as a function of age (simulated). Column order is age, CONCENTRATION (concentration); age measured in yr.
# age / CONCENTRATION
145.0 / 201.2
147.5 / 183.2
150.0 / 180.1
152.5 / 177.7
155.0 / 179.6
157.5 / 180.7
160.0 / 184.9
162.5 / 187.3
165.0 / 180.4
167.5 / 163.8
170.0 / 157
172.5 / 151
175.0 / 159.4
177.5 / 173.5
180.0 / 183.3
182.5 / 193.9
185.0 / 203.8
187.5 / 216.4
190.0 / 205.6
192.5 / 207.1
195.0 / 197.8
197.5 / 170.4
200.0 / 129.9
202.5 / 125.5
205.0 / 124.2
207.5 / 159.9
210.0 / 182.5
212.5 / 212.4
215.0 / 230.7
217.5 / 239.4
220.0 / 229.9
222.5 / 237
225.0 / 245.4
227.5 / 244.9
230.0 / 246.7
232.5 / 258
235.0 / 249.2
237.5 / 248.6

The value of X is 187.3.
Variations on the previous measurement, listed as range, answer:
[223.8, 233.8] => 258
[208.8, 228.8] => 245.4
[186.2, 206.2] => 216.4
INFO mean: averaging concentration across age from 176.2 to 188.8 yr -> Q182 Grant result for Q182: 194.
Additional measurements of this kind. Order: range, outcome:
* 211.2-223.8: 230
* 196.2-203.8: 142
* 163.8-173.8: 163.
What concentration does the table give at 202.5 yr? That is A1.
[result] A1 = 125.5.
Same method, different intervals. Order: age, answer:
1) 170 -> 157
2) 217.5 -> 239.4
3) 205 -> 124.2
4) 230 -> 246.7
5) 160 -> 184.9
